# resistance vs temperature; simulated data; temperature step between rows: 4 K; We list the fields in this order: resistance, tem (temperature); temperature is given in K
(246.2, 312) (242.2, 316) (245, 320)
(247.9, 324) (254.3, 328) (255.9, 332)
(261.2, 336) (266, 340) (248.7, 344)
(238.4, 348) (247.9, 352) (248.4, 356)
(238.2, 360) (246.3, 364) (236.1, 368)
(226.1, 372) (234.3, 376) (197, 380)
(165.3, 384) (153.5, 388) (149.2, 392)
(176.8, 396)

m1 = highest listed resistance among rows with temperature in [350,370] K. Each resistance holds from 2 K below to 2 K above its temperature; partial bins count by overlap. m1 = 248.4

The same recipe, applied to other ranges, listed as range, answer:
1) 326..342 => 266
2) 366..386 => 236.1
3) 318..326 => 247.9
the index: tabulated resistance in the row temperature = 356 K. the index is 248.4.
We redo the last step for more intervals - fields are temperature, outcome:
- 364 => 246.3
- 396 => 176.8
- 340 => 266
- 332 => 255.9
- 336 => 261.2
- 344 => 248.7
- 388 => 153.5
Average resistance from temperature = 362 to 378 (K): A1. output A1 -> 236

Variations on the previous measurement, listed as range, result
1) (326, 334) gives 255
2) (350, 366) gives 245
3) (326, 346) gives 257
